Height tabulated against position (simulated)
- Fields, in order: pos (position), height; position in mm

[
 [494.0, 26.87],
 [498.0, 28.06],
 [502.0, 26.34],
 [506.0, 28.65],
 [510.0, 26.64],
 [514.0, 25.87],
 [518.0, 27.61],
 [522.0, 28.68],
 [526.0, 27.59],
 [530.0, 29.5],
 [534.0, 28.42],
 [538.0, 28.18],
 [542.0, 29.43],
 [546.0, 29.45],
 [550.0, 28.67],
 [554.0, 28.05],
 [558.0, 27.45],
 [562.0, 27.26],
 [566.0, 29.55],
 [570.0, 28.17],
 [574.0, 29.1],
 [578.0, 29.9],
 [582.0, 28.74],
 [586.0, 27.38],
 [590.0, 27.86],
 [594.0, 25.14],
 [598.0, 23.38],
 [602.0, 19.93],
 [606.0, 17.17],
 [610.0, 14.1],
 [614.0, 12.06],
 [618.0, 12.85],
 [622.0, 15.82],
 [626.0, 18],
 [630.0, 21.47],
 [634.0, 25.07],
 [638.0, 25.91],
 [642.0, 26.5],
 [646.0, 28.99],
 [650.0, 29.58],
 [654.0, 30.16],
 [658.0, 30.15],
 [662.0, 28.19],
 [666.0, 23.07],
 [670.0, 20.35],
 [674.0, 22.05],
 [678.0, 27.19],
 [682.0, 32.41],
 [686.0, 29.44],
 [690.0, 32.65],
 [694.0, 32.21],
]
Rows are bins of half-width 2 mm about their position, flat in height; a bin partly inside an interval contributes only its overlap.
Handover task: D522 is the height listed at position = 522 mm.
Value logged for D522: 28.68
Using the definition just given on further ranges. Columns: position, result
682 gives 32.41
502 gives 26.34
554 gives 28.05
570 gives 28.17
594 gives 25.14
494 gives 26.87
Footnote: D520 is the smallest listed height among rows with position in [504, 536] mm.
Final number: 25.87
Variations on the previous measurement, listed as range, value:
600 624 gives 12.06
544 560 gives 27.45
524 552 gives 27.59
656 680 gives 20.35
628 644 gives 21.47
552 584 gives 27.26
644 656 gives 28.99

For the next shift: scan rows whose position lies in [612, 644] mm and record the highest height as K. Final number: 26.5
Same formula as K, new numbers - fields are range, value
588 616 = 27.86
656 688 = 32.41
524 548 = 29.5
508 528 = 28.68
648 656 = 30.16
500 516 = 28.65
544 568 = 29.55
